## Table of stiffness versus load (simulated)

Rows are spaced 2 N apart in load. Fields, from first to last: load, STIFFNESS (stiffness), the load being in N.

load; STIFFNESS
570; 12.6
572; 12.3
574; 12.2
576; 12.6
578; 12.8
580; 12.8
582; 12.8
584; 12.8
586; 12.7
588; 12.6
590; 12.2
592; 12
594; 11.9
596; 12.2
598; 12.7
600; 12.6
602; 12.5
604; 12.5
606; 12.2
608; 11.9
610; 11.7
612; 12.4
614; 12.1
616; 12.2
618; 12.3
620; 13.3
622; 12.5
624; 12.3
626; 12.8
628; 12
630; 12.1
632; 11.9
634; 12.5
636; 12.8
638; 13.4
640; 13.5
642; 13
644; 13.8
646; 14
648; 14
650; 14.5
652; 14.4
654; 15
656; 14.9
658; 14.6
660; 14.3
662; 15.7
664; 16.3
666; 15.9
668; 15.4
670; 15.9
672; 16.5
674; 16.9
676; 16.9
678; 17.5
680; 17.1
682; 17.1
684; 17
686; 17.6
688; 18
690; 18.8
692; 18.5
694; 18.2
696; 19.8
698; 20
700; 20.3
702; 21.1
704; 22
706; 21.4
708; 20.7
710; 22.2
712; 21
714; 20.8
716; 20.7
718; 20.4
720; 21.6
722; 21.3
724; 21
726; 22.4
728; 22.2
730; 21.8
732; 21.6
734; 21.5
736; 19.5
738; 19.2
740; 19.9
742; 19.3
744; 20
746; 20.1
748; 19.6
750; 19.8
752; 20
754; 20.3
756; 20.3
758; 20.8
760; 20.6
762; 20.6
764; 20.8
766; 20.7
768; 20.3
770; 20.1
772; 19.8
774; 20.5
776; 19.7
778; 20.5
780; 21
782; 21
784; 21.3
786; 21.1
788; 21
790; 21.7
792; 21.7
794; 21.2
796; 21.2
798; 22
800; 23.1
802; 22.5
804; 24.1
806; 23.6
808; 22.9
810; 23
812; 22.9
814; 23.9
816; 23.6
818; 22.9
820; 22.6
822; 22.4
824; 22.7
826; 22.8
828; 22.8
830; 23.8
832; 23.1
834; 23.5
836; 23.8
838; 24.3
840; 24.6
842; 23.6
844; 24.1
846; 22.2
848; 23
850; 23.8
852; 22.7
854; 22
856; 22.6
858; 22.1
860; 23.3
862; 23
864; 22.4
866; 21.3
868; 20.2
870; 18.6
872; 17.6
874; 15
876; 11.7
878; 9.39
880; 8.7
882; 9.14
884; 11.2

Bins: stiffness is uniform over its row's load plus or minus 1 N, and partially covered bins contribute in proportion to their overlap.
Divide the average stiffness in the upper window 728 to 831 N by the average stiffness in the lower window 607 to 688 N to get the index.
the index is 1.5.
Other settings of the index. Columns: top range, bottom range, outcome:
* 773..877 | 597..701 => 1.49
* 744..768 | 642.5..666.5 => 1.38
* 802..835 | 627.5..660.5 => 1.70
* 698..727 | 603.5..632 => 1.72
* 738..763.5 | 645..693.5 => 1.24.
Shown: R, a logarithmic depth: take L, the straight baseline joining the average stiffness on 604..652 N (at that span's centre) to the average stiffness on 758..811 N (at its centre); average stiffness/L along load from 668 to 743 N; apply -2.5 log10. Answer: -0.15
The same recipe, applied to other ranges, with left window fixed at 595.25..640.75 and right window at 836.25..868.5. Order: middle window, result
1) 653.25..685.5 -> -0.09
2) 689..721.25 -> -0.25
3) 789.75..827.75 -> -0.09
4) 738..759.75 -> -0.10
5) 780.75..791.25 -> -0.07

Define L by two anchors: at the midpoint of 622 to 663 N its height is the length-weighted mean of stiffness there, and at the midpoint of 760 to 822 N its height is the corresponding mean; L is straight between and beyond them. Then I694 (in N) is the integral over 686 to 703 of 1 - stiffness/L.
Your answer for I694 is -2.9 N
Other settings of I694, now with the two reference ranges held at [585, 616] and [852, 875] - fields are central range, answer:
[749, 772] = -3.8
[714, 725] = -3.3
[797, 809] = -2.7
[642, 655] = -0.3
